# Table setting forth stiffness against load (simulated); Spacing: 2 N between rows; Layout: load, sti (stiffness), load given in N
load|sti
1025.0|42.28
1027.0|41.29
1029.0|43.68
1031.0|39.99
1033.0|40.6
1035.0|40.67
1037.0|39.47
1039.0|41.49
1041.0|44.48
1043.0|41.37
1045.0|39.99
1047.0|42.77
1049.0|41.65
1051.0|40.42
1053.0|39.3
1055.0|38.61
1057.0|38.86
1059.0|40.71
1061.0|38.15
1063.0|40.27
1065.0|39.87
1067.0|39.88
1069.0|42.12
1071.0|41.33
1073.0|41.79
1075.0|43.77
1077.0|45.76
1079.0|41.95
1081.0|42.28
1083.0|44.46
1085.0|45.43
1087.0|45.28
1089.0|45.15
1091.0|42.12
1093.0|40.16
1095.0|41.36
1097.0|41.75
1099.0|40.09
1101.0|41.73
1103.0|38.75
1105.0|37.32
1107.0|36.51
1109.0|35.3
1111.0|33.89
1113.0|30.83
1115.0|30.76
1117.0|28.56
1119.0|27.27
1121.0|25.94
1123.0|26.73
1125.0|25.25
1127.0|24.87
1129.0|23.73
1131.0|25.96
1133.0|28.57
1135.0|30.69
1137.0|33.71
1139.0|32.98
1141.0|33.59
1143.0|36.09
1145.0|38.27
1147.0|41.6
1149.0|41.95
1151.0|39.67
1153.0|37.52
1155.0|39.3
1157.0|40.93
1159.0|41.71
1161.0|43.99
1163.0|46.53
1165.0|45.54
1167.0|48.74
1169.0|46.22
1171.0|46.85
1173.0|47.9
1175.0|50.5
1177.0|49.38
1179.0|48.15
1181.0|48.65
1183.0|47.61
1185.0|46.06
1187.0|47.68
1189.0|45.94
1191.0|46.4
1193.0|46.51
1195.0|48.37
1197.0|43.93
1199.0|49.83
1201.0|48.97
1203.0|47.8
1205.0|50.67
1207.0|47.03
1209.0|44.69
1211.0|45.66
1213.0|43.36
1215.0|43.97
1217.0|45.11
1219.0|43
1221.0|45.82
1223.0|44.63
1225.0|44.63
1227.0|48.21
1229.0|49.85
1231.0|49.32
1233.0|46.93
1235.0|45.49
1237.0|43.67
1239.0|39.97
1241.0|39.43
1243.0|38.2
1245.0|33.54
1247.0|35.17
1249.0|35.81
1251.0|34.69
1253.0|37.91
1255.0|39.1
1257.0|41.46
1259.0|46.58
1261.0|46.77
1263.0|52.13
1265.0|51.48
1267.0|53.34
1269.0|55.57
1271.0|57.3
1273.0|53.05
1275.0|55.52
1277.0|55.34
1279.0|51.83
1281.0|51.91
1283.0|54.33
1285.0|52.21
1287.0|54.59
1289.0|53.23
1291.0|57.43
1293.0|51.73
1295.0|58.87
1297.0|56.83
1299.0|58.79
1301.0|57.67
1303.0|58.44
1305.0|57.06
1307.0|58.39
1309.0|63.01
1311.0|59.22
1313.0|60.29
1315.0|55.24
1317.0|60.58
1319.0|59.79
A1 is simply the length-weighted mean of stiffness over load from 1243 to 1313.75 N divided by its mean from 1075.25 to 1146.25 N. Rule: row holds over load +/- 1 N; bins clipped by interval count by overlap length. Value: 1.44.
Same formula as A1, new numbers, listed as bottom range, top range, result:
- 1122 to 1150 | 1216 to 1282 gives 1.45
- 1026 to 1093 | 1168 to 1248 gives 1.10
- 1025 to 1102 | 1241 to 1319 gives 1.24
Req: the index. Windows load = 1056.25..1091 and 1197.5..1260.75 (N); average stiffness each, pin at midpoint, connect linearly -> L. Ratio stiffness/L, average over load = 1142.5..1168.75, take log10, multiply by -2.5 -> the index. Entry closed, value 0.026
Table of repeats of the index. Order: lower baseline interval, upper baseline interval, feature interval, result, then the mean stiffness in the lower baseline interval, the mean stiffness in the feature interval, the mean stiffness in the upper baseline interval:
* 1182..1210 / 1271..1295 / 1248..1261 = 0.29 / 47.2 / 39.8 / 54.1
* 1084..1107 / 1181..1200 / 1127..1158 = 0.27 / 41.5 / 34.6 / 47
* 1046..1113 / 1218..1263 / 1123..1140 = 0.42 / 40.7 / 28.1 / 42.5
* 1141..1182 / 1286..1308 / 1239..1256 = 0.37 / 43.7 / 36.9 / 56.6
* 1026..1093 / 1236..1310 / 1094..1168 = 0.24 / 41.6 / 35.6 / 49.8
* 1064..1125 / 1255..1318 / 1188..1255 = 0.12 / 38.4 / 44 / 54.6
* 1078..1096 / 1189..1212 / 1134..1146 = 0.30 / 43.1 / 34.2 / 47.2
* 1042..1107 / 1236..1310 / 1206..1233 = 0.04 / 41.3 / 45.8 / 49.8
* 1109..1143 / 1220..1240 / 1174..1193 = -0.24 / 29.4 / 47.8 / 45.9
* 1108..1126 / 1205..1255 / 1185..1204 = -0.22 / 29.4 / 47.2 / 42.8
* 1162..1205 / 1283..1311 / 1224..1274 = 0.18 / 47.6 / 44.8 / 56.8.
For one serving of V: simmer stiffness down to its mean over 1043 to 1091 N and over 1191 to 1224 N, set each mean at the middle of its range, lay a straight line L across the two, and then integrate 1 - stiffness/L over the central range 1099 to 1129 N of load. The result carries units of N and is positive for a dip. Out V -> 8.0 N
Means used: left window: 41.7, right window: 46.2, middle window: 31.7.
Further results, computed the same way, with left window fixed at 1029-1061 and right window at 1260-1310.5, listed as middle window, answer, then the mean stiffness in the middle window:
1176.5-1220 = 2.7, 46.7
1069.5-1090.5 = -0.4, 43.6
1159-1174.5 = 0.5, 46.4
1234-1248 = 3.5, 39.4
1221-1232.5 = 1.0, 47.2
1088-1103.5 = 0.8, 41.5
